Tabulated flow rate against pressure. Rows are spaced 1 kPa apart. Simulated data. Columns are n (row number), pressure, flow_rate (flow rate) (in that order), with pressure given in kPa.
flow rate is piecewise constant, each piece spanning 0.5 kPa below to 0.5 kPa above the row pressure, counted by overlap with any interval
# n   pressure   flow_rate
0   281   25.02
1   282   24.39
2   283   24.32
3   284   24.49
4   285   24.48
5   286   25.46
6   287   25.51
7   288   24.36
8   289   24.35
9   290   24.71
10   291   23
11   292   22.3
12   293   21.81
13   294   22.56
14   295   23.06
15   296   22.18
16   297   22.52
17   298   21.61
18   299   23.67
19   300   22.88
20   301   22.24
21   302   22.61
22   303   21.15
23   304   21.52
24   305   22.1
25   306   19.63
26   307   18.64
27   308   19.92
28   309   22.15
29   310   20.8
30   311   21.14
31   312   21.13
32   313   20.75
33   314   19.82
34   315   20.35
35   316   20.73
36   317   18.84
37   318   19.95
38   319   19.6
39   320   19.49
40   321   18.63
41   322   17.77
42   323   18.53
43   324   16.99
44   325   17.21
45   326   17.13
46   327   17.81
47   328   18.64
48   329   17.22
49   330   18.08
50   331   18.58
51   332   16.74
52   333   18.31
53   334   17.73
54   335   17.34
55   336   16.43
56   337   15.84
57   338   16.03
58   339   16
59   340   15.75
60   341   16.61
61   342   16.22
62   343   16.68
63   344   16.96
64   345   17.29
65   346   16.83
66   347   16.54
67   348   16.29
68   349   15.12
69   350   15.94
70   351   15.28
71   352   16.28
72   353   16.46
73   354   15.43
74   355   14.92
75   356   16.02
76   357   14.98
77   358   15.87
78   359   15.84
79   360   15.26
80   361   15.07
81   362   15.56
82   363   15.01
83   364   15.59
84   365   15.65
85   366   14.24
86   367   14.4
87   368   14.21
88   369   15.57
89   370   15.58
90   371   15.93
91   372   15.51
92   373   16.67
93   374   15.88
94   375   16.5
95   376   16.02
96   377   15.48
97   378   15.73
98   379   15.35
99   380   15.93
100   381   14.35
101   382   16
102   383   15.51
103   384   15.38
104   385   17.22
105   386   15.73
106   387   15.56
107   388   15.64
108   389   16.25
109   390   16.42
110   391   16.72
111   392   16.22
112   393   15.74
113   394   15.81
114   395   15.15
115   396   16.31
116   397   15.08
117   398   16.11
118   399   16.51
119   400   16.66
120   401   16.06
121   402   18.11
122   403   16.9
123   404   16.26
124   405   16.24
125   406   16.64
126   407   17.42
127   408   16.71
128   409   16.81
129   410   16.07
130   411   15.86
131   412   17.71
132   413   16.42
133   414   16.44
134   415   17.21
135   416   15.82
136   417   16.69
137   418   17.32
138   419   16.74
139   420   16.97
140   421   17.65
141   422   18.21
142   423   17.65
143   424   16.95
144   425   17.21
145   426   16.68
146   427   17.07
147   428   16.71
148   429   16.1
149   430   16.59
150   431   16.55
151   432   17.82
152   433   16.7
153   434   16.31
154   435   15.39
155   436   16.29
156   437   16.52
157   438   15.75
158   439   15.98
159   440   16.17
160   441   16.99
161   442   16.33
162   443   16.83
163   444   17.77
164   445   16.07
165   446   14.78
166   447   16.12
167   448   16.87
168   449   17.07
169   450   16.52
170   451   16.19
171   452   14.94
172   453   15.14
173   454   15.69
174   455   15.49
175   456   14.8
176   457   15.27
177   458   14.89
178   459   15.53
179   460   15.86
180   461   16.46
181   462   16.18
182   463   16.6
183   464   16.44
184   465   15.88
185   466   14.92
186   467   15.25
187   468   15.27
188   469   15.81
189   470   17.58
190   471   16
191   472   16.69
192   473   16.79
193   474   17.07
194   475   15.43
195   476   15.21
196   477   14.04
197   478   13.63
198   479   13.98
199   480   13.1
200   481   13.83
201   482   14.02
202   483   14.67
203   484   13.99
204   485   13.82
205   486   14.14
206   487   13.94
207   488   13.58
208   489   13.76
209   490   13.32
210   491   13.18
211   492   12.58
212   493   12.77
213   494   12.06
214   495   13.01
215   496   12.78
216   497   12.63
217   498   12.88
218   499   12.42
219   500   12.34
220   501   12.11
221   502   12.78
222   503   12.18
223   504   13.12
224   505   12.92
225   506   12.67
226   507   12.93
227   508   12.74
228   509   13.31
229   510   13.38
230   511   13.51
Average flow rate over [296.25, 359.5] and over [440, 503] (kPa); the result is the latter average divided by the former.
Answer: 0.8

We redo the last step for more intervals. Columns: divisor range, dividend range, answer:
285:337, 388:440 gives 0.81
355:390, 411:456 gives 1.06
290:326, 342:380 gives 0.76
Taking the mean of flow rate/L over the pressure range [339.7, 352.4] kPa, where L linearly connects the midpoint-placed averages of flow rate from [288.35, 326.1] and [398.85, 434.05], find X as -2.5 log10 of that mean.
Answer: 0.19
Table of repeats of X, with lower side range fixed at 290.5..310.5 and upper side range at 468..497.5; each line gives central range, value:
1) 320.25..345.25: 0.19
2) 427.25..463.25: -0.02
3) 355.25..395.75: 0.19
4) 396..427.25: 0.03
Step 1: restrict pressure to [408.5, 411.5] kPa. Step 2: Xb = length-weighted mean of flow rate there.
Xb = 16.2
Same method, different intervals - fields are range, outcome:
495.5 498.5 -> 12.8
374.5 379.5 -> 15.8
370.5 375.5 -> 16.1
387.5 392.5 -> 16.2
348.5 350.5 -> 15.5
